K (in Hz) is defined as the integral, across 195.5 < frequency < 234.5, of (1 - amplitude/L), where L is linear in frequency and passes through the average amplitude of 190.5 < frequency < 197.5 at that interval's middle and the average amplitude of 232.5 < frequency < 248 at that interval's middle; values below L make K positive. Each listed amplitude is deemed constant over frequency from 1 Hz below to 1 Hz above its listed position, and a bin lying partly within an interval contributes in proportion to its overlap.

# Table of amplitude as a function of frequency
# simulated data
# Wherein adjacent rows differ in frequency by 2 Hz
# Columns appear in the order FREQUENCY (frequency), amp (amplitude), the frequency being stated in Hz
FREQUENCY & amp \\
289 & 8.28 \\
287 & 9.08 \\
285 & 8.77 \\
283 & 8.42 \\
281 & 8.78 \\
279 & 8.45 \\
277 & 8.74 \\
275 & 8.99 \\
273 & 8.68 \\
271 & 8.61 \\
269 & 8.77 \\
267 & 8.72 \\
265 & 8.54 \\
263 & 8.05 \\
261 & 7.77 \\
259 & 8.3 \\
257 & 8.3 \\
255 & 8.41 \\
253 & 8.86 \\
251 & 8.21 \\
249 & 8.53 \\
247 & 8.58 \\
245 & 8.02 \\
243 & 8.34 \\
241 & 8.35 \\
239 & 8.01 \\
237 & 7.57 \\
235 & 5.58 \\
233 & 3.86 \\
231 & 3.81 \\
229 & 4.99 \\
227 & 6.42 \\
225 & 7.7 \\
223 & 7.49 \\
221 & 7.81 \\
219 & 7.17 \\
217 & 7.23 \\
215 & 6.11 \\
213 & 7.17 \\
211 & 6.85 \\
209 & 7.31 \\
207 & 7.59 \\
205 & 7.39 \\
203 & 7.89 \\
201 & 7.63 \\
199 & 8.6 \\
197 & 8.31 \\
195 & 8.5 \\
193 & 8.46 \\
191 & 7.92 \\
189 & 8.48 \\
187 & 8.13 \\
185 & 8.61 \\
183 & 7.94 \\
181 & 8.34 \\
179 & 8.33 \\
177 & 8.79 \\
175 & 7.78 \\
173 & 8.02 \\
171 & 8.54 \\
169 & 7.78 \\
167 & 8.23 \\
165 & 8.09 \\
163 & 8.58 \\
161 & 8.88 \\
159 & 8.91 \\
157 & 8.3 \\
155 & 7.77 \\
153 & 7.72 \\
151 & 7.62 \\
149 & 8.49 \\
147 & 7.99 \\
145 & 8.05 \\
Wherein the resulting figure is 5.0 Hz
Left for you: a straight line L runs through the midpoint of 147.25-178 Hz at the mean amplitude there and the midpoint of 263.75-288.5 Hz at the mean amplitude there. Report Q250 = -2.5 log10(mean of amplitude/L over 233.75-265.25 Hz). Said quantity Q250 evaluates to 0.07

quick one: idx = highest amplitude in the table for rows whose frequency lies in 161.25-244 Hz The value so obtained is 8.79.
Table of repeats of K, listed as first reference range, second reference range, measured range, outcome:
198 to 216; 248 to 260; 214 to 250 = 4.4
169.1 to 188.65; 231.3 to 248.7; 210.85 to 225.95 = 0.7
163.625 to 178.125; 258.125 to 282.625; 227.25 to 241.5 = 4.1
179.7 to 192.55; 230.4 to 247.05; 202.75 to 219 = 1.0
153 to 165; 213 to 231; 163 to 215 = -2.8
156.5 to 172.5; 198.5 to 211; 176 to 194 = -0.7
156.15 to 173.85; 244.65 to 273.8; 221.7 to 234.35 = 4.0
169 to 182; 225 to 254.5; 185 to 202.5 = -0.7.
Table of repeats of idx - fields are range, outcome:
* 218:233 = 7.81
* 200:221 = 7.89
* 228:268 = 8.86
